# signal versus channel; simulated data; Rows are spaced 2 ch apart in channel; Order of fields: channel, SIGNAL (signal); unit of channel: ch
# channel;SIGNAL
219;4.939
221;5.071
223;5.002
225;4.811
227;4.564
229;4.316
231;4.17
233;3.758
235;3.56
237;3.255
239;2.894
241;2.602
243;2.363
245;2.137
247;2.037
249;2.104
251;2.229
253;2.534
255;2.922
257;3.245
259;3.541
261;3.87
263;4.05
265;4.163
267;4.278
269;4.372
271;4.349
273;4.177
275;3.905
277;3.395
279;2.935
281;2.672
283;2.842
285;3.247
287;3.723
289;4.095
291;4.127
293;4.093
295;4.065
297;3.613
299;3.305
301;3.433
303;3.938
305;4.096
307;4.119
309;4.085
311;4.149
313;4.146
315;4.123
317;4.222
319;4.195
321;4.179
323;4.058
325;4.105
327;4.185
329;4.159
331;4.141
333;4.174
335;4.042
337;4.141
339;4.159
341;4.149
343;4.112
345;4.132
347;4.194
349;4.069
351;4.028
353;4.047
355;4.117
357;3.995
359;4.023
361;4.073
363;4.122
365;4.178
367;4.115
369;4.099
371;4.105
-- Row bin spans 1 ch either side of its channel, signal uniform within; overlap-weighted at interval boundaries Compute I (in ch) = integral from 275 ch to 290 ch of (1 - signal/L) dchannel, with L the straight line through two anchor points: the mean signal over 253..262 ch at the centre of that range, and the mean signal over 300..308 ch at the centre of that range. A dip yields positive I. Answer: 1.27 ch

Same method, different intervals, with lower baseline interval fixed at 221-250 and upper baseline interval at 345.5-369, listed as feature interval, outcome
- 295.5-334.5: -1.54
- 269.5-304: 0.64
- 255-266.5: -0.43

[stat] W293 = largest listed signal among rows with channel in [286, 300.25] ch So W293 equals 4.127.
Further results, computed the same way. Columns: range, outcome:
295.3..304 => 3.938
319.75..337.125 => 4.185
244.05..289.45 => 4.372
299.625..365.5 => 4.222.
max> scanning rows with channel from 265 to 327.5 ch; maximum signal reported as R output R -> 4.372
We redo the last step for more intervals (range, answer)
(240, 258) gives 3.245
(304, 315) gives 4.149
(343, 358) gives 4.194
